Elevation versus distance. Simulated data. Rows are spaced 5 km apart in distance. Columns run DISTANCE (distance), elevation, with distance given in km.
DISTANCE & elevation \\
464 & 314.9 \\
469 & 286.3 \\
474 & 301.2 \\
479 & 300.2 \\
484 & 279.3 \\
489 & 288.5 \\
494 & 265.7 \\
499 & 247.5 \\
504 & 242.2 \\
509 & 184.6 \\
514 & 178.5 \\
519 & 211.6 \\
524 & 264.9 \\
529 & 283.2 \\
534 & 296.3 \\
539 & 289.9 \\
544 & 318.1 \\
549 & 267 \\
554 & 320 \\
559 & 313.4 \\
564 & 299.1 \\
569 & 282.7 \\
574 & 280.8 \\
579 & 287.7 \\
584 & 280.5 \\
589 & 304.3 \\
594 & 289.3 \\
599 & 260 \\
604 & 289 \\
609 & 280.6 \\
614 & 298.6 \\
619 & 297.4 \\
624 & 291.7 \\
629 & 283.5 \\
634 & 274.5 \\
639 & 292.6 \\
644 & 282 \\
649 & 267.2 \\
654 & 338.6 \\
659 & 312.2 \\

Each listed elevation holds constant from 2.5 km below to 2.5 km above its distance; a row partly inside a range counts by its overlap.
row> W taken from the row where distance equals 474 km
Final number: 301.2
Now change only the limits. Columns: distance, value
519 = 211.6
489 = 288.5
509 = 184.6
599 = 260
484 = 279.3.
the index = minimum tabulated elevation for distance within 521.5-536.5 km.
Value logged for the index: 264.9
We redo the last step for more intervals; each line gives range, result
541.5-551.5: 267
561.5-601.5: 260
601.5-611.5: 280.6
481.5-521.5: 178.5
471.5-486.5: 279.3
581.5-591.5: 280.5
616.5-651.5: 267.2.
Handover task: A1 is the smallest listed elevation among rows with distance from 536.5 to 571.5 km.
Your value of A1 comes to 267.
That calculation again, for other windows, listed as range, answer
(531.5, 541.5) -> 289.9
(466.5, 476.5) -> 286.3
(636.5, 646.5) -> 282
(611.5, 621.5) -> 297.4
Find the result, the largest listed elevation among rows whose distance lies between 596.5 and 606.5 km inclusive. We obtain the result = 289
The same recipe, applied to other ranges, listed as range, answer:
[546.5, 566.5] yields 320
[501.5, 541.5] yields 296.3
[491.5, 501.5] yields 265.7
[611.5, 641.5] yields 298.6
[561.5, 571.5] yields 299.1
